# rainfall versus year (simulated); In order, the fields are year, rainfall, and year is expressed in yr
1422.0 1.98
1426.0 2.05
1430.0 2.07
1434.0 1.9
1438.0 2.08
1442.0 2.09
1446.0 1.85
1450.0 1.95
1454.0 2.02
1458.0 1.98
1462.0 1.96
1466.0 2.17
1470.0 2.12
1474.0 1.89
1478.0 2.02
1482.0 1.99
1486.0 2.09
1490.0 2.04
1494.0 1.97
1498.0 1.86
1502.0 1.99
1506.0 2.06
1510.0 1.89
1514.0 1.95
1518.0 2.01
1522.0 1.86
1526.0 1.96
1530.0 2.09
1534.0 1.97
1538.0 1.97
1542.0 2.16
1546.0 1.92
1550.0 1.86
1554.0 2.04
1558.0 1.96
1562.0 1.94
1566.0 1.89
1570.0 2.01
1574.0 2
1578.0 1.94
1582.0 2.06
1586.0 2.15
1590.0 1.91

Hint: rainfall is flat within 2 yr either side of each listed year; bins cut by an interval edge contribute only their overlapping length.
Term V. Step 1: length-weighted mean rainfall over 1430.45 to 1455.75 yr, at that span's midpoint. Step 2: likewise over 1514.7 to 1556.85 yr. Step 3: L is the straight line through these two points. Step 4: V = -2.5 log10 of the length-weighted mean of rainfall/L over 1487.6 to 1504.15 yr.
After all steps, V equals 0.008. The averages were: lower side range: 1.99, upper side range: 1.98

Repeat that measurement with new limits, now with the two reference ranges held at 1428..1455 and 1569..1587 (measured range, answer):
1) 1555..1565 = 0.04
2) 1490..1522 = 0.03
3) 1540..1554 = 0.02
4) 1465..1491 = -0.02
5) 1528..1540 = 0.00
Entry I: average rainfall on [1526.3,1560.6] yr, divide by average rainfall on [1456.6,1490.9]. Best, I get 0.98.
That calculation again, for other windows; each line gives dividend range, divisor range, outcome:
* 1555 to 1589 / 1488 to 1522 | 1.01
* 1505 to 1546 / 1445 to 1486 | 0.99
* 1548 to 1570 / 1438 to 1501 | 0.97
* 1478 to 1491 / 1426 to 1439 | 1.01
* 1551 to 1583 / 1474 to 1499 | 0.99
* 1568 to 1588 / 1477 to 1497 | 1.01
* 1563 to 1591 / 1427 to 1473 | 0.99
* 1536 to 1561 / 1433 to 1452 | 1.00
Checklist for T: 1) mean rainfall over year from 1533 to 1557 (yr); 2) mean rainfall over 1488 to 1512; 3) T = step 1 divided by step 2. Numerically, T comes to 1.0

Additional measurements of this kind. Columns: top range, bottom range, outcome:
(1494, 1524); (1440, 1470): 0.97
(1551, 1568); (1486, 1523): 0.99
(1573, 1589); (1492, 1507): 1.03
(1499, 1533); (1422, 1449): 0.99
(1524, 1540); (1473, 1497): 1.00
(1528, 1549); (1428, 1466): 1.01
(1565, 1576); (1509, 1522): 1.02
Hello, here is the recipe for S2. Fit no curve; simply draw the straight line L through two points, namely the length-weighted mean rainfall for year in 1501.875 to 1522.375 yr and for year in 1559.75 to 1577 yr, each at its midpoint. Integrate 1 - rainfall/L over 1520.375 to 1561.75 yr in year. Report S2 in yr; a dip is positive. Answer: -0.3 yr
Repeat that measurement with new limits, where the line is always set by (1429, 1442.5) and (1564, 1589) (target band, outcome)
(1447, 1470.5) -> 0.0 yr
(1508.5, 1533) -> 0.6 yr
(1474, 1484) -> 0.2 yr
